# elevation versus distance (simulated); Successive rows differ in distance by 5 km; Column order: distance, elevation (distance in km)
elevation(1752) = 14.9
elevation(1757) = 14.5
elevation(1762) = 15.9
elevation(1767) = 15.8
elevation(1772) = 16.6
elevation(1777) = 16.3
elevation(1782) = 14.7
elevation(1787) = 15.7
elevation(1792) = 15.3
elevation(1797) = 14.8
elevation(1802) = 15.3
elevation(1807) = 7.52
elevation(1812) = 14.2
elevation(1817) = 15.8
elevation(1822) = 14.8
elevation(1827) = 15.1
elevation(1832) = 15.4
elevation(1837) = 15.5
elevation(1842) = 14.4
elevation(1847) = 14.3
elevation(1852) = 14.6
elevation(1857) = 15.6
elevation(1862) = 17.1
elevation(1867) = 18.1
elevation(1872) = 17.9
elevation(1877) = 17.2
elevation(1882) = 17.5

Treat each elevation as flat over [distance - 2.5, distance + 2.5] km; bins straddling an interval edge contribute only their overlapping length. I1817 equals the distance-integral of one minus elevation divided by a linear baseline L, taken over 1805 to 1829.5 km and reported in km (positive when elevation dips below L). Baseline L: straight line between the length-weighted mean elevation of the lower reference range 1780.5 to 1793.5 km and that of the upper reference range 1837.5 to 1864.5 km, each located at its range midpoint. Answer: 2.6 km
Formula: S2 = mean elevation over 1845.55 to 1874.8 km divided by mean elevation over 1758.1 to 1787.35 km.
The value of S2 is 1.0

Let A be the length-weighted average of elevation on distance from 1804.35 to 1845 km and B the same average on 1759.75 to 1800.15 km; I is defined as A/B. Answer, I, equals 0.9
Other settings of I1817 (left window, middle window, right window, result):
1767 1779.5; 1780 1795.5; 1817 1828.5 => 0.7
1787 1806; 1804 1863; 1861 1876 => 6.4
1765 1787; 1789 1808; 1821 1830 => 2.1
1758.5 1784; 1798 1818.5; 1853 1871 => 3.8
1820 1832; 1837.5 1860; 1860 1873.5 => 2.3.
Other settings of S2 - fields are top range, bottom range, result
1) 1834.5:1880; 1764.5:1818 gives 1.09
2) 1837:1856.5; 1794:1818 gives 1.09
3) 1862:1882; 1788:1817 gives 1.28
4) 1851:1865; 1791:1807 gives 1.15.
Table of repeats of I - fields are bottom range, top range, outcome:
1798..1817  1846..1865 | 1.20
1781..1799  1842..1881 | 1.08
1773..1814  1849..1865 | 1.10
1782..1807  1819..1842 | 1.05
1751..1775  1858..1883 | 1.12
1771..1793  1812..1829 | 0.96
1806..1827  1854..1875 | 1.25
